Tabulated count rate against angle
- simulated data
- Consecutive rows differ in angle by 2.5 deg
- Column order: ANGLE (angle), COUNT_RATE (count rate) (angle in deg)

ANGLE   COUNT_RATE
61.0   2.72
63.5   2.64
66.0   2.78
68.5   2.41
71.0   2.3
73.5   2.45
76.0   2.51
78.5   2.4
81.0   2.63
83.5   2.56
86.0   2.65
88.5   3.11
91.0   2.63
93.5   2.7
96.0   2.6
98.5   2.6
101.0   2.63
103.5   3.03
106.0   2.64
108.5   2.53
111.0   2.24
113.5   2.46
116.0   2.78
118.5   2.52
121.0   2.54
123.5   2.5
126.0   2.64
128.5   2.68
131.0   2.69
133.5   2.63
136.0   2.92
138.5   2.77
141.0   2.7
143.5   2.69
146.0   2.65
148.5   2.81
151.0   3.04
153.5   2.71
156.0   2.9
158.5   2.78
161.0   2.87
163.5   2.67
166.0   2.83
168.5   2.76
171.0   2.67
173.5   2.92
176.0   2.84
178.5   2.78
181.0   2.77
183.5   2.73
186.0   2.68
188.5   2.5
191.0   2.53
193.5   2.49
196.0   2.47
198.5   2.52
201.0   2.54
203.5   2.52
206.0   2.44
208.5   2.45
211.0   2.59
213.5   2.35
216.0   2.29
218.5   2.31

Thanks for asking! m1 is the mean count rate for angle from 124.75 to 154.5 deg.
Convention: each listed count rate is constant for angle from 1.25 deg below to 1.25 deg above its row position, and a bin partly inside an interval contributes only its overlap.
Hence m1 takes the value 2.74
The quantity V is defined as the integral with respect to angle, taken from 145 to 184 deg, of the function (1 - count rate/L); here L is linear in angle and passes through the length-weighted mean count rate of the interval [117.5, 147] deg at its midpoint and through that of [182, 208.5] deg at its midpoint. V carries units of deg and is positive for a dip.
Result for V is -3.0 deg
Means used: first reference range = 2.66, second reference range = 2.54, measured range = 2.8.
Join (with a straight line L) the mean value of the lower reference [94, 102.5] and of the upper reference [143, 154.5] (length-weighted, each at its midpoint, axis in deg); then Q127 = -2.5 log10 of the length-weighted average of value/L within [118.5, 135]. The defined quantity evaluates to 0.04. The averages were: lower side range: 2.63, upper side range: 2.79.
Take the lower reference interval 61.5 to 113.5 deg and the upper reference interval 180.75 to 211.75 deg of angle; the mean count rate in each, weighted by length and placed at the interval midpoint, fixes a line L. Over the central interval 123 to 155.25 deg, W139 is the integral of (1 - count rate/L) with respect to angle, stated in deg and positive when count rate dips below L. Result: -2.0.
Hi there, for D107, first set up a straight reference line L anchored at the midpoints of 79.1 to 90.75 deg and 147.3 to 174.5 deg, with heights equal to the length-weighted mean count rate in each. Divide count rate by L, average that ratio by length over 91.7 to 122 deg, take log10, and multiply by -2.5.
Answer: 0.05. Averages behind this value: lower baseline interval 2.71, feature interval 2.61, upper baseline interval 2.81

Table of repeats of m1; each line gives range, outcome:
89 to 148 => 2.65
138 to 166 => 2.78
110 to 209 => 2.67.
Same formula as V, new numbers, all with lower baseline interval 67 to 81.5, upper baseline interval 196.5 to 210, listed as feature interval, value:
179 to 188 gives -0.8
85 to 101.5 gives -1.7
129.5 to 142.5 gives -1.4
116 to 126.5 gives -0.5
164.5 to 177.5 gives -1.7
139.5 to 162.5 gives -3.0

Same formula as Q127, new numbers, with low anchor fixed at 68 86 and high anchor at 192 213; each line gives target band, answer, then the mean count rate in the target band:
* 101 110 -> -0.09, 2.71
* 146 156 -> -0.14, 2.83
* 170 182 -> -0.13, 2.8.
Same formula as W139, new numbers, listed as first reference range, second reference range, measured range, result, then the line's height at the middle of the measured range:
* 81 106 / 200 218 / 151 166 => -1.4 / 2.56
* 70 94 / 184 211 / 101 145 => -1.3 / 2.57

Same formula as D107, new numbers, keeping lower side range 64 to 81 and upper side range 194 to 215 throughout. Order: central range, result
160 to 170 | -0.12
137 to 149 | -0.10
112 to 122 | -0.03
